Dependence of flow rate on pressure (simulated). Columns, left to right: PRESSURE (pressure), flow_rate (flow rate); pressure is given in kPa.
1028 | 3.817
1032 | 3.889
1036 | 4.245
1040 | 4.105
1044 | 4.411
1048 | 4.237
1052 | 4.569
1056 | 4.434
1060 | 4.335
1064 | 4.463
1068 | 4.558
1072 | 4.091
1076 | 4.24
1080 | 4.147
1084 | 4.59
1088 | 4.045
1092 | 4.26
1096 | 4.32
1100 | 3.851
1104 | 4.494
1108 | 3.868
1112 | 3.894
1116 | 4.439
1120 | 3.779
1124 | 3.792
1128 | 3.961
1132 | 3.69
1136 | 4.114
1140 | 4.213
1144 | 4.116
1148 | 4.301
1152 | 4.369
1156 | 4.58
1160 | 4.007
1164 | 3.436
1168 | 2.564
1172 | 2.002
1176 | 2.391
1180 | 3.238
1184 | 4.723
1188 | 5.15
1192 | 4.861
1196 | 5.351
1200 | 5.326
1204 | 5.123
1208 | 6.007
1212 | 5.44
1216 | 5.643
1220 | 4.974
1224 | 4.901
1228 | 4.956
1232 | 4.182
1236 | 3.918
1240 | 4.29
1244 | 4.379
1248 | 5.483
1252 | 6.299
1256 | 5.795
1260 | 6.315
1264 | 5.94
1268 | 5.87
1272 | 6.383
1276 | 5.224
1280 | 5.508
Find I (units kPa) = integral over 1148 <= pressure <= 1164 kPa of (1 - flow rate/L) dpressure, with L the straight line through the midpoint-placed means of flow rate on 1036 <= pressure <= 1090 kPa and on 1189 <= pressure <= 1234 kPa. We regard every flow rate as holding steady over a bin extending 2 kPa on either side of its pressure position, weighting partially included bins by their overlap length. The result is 2.1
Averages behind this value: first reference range 4.32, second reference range 5.16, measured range 4.21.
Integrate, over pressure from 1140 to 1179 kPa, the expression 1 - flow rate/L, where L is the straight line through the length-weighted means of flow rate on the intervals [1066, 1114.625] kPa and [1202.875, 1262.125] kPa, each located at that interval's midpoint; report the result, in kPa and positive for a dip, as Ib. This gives 9.2 kPa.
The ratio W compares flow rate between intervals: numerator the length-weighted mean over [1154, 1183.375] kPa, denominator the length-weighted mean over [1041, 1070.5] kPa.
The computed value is 0.7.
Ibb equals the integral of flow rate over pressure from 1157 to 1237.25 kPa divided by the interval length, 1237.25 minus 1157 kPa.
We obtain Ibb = 4.42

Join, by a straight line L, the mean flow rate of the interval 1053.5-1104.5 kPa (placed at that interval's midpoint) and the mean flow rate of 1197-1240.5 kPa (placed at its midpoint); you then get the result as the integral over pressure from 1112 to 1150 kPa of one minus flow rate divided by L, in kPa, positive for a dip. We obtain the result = 4.3 kPa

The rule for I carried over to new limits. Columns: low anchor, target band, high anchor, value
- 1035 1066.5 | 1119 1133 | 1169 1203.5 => 1.4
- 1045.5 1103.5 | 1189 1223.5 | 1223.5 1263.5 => -2.8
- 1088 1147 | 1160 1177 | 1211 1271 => 6.6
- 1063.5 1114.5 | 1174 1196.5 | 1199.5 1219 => 4.5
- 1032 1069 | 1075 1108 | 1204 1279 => 2.4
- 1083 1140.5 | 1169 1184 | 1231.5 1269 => 5.8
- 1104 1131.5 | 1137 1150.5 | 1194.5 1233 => 0.3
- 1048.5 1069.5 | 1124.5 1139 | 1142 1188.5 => 0.0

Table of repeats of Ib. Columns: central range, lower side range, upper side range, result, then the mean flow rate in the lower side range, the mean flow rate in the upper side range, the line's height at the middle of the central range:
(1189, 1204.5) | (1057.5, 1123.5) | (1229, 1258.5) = -1.5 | 4.2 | 4.93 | 4.71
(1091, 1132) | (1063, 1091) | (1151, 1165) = 1.8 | 4.3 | 4.13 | 4.22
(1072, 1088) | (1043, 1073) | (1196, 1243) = 0.8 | 4.4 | 4.98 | 4.48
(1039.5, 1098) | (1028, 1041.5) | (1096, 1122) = -3.9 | 4.04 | 4.07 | 4.06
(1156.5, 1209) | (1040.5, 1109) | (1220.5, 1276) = 8.3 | 4.29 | 5.27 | 4.9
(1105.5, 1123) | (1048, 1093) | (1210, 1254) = 2.0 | 4.34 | 4.95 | 4.5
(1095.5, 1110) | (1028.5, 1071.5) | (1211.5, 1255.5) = 1.2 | 4.3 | 4.96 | 4.49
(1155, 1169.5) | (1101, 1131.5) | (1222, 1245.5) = 1.9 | 4.01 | 4.44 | 4.18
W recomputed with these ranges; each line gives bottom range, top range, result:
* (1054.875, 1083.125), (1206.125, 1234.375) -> 1.19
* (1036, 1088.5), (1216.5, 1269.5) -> 1.20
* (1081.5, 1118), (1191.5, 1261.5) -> 1.23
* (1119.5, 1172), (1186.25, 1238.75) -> 1.31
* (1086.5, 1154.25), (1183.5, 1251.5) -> 1.23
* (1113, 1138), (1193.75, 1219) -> 1.38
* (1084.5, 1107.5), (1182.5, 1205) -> 1.21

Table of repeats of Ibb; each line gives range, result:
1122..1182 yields 3.65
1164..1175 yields 2.5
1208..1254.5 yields 5.01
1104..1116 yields 4.08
